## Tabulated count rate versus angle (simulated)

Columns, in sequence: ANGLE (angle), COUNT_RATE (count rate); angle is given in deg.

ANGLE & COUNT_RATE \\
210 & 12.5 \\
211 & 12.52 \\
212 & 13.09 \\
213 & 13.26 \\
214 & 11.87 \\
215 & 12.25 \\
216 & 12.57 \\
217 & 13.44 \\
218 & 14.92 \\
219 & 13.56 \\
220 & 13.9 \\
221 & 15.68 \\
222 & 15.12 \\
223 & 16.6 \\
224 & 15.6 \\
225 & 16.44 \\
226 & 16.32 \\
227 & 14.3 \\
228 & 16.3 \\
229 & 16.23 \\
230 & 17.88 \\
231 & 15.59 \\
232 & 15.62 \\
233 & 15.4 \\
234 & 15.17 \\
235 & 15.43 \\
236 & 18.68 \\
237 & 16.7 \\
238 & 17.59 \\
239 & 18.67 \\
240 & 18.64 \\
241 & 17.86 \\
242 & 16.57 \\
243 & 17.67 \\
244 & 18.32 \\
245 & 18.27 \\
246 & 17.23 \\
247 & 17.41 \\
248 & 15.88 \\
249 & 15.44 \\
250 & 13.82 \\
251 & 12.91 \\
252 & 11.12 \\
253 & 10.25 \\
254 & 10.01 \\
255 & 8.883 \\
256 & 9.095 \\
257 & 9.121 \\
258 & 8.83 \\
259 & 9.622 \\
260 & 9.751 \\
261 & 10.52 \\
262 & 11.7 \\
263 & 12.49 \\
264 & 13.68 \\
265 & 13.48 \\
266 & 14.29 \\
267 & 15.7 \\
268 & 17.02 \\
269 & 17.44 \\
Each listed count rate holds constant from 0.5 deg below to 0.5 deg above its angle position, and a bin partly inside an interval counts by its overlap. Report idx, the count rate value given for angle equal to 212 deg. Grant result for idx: 13.09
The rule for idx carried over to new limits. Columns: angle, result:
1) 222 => 15.12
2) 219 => 13.56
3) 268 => 17.02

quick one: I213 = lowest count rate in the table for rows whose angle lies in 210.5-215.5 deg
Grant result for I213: 11.87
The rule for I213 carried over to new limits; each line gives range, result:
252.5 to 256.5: 8.883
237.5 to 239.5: 17.59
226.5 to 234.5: 14.3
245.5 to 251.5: 12.91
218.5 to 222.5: 13.56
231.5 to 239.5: 15.17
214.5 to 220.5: 12.25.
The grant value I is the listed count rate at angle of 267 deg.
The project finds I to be 15.7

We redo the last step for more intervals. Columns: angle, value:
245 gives 18.27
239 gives 18.67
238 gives 17.59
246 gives 17.23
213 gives 13.26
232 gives 15.62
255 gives 8.883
